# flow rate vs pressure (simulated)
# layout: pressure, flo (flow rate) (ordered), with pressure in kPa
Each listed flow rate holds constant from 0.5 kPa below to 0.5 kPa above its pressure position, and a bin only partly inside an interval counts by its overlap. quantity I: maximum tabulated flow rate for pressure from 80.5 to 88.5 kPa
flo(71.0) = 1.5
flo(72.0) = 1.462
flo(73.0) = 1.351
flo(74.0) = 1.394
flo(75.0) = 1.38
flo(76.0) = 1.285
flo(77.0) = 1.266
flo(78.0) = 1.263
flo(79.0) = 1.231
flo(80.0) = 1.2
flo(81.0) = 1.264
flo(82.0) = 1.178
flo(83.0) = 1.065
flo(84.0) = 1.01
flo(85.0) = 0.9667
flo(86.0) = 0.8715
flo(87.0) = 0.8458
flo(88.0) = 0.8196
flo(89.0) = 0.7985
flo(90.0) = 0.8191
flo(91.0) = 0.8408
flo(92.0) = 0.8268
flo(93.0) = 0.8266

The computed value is 1.264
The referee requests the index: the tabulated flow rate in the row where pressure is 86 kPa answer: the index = 0.8715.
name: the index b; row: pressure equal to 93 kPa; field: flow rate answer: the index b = 0.8266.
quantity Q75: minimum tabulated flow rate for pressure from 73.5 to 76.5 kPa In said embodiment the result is 1.285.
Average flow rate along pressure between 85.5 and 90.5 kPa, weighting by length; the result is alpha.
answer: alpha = 0.831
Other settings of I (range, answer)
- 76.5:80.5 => 1.266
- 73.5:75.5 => 1.394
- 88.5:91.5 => 0.8408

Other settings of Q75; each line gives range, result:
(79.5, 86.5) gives 0.8715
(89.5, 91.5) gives 0.8191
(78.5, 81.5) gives 1.2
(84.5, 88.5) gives 0.8196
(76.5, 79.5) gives 1.231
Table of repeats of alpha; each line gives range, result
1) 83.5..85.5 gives 0.988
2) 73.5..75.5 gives 1.39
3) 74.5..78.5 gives 1.3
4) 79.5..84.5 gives 1.14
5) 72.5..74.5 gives 1.37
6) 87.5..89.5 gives 0.809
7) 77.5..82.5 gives 1.23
